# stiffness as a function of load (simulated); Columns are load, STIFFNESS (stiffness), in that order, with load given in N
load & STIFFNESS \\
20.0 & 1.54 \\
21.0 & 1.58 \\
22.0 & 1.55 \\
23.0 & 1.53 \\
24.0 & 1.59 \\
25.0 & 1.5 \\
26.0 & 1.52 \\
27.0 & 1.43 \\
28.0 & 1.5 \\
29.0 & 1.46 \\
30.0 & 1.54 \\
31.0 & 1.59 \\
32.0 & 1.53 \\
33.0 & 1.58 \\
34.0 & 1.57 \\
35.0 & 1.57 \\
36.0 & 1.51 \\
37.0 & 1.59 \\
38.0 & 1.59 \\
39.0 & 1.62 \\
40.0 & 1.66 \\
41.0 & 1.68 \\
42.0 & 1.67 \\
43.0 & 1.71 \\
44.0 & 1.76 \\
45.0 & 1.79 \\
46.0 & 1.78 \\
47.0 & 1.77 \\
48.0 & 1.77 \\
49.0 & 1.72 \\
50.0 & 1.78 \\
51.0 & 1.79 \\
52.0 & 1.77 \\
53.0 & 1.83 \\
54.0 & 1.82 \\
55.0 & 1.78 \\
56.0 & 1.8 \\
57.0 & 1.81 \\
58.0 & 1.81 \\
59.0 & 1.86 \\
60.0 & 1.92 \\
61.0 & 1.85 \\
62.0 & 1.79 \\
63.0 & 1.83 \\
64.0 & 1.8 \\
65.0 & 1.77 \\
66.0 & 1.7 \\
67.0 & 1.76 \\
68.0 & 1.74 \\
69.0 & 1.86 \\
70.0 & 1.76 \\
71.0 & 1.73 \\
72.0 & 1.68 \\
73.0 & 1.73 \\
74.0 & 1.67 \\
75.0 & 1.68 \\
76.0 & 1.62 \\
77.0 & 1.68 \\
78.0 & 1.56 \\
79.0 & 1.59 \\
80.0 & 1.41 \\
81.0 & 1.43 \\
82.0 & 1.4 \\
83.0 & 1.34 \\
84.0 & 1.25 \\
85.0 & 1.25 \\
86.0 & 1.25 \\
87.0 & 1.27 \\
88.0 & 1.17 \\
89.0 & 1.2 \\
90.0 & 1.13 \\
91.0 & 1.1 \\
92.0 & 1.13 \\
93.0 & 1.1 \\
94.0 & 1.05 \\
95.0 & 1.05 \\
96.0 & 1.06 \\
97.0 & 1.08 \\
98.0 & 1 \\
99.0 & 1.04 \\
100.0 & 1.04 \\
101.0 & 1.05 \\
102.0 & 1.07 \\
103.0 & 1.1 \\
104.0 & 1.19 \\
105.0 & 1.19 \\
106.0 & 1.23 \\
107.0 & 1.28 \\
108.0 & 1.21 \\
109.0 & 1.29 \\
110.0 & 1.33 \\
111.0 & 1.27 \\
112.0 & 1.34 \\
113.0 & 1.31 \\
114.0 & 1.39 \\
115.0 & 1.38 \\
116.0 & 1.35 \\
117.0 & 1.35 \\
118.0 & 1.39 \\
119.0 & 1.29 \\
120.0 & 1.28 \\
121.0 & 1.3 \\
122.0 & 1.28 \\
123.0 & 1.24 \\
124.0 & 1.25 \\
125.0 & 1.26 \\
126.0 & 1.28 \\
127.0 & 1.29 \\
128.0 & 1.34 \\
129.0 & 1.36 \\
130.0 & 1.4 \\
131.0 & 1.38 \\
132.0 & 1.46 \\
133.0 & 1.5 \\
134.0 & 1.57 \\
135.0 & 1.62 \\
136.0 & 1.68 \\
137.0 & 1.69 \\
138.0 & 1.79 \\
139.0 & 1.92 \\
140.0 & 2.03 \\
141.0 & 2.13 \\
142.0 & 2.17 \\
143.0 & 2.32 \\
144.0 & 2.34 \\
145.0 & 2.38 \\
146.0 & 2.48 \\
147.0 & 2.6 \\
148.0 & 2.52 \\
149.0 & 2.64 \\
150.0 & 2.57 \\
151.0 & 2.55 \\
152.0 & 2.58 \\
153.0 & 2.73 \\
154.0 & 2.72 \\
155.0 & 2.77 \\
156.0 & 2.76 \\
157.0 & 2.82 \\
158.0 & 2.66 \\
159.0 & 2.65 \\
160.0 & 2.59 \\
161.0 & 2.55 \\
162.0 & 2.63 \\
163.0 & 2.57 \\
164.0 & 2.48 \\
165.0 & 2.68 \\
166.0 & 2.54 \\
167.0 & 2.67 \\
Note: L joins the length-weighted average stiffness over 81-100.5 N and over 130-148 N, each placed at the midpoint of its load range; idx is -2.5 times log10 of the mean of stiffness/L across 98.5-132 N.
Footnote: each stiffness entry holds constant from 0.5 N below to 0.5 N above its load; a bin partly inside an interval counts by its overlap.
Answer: 0.22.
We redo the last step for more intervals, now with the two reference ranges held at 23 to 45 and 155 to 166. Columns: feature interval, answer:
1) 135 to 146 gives 0.21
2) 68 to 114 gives 0.47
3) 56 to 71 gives 0.02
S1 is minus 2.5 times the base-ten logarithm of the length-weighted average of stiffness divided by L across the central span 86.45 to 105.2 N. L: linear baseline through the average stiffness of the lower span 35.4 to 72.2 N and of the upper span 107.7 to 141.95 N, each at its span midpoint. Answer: 0.38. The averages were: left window 1.75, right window 1.45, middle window 1.11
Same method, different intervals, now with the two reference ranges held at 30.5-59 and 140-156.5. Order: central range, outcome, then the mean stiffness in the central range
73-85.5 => 0.295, 1.5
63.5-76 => 0.096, 1.74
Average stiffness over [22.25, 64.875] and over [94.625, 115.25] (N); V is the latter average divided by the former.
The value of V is 0.7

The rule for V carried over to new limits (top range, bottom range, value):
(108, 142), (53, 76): 0.82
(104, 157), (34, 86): 1.04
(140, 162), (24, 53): 1.55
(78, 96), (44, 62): 0.69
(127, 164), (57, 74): 1.23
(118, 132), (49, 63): 0.72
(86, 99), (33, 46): 0.68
